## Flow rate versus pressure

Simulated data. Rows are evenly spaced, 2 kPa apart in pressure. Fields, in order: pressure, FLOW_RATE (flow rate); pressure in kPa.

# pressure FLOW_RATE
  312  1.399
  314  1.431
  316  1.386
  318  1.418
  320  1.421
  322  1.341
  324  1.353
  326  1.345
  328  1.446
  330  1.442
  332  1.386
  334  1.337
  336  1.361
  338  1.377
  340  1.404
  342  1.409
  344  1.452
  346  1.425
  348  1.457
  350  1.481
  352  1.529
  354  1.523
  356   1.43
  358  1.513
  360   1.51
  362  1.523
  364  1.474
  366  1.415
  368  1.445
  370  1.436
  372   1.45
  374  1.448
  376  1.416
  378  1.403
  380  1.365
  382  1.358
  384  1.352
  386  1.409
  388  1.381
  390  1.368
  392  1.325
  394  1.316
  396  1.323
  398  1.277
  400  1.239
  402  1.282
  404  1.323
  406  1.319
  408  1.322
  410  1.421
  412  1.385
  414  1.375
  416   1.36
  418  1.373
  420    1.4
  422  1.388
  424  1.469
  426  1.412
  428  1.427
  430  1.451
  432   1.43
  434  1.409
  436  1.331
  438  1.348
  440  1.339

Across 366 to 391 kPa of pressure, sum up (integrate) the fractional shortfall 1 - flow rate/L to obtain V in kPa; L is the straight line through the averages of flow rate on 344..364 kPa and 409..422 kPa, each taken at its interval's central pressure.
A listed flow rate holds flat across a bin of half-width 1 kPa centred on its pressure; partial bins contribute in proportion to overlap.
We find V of 0.7 kPa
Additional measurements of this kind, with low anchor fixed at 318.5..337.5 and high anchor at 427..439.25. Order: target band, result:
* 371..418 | 1.17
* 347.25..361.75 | -1.13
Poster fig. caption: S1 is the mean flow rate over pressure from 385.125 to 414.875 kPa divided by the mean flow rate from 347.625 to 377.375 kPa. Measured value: 0.91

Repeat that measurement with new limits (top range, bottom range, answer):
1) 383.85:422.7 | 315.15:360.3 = 0.95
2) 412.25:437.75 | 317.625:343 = 1.01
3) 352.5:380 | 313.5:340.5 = 1.05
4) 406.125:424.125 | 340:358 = 0.94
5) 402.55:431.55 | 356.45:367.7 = 0.94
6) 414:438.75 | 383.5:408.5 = 1.06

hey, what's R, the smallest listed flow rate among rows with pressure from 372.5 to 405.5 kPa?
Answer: 1.239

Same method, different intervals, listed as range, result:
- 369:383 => 1.358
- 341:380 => 1.365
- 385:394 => 1.316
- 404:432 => 1.319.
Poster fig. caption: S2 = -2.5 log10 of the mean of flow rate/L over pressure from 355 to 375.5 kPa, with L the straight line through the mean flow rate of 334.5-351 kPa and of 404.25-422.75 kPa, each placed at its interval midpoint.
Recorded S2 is -0.05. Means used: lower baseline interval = 1.42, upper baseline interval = 1.37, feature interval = 1.46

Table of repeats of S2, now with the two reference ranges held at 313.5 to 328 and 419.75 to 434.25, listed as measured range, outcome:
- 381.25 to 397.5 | 0.05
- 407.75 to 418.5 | 0.03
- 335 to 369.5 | -0.04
